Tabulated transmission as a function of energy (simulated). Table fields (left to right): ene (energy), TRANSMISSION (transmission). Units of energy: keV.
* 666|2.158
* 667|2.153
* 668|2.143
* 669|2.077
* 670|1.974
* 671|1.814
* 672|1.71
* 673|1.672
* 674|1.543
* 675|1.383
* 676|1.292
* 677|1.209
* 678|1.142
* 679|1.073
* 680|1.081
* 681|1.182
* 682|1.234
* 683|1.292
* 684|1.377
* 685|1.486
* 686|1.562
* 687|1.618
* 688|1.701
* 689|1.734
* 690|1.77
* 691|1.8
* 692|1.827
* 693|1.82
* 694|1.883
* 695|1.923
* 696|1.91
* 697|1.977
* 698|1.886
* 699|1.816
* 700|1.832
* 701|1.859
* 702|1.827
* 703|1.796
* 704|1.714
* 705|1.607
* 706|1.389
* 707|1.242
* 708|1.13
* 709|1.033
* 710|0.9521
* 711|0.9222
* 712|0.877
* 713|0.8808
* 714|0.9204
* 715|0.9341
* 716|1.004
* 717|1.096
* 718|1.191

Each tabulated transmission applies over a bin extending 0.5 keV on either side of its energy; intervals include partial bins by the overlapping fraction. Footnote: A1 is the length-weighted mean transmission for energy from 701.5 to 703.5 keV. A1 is 1.81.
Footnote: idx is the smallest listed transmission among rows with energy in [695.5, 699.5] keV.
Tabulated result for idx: 1.816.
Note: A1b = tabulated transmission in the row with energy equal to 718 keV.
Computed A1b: 1.191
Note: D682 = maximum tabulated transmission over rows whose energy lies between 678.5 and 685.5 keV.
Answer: 1.486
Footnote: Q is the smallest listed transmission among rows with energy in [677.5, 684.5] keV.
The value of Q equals 1.073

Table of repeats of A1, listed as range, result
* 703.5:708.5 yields 1.42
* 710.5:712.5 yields 0.9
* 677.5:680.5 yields 1.1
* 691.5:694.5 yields 1.84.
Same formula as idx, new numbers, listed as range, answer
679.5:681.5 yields 1.081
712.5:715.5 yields 0.8808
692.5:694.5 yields 1.82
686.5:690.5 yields 1.618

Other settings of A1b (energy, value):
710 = 0.9521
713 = 0.8808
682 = 1.234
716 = 1.004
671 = 1.814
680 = 1.081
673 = 1.672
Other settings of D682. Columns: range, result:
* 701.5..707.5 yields 1.827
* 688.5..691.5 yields 1.8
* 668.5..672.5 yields 2.077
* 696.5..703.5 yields 1.977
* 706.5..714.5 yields 1.242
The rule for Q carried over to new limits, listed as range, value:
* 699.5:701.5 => 1.832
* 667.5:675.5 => 1.383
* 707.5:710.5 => 0.9521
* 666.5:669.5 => 2.077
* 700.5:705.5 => 1.607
